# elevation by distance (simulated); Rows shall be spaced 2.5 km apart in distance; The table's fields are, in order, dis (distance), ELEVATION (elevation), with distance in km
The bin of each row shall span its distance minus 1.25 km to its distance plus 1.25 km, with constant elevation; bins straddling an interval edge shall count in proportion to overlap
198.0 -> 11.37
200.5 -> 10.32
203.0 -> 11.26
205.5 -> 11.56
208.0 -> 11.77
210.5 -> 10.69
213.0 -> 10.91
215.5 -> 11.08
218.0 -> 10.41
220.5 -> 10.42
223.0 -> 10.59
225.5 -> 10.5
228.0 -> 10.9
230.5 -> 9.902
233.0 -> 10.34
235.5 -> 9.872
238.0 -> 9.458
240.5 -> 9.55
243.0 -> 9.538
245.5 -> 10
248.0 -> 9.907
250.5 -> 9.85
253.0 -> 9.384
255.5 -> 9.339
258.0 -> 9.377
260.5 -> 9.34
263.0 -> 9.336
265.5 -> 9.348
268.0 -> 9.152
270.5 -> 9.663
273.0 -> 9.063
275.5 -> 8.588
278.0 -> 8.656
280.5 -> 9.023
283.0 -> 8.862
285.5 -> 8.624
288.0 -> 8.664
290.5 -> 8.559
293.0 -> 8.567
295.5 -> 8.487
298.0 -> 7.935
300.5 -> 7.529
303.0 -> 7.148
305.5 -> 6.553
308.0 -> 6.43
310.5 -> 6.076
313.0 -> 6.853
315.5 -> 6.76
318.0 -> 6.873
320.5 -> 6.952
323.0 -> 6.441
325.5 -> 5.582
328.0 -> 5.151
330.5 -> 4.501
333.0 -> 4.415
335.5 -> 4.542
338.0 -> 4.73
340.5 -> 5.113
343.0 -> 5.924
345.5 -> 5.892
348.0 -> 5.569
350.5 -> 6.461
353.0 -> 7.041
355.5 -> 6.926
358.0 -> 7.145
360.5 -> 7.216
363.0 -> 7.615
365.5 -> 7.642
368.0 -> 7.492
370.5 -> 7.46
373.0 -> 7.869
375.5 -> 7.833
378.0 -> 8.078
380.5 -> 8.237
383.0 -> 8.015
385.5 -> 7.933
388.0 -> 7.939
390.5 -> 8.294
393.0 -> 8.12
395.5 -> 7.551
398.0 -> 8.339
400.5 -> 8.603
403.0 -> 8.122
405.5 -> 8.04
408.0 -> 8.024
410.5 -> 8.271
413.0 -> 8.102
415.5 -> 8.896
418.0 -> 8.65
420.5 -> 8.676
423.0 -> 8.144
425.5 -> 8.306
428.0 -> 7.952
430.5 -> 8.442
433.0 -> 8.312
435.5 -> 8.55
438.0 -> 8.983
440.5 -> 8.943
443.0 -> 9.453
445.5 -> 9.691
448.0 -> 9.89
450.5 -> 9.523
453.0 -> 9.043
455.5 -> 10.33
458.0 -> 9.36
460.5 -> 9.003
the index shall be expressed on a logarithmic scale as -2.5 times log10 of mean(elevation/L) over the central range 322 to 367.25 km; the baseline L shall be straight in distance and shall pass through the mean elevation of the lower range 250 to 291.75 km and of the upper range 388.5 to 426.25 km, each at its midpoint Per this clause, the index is 0.39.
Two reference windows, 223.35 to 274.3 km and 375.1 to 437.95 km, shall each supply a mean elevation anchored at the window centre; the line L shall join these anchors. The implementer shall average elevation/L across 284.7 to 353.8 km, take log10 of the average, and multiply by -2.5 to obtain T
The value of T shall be 0.357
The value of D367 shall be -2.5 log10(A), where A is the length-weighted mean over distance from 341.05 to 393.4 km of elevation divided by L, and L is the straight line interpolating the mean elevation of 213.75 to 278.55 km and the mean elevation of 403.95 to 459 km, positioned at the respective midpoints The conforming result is 0.24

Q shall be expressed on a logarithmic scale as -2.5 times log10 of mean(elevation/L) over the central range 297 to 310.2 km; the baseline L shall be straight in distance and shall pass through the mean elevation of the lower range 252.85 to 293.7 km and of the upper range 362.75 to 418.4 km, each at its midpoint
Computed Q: 0.24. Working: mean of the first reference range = 9.03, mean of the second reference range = 8.05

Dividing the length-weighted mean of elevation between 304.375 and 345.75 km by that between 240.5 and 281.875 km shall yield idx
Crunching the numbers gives 0.6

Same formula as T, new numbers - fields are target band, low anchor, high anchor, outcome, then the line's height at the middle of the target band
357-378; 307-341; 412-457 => -0.09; 6.99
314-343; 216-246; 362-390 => 0.47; 8.6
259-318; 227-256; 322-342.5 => -0.12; 7.37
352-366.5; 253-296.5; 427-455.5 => 0.24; 9.02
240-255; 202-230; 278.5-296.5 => 0.02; 9.92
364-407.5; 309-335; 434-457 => -0.04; 7.7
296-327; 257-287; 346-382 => 0.22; 8.32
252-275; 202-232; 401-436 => 0.10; 10.2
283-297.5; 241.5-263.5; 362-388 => 0.06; 9.03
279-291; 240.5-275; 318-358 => -0.07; 8.21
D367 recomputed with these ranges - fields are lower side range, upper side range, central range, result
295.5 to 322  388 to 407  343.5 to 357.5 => 0.18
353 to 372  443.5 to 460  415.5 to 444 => 0.06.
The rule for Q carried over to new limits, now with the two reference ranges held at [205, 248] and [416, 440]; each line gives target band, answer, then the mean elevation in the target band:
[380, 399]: 0.10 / 8.04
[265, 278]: 0.10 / 9.1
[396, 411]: 0.07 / 8.2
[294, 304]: 0.24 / 7.81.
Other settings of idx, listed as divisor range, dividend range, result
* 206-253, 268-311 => 0.80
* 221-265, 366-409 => 0.81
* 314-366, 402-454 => 1.42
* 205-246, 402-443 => 0.81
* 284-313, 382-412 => 1.06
